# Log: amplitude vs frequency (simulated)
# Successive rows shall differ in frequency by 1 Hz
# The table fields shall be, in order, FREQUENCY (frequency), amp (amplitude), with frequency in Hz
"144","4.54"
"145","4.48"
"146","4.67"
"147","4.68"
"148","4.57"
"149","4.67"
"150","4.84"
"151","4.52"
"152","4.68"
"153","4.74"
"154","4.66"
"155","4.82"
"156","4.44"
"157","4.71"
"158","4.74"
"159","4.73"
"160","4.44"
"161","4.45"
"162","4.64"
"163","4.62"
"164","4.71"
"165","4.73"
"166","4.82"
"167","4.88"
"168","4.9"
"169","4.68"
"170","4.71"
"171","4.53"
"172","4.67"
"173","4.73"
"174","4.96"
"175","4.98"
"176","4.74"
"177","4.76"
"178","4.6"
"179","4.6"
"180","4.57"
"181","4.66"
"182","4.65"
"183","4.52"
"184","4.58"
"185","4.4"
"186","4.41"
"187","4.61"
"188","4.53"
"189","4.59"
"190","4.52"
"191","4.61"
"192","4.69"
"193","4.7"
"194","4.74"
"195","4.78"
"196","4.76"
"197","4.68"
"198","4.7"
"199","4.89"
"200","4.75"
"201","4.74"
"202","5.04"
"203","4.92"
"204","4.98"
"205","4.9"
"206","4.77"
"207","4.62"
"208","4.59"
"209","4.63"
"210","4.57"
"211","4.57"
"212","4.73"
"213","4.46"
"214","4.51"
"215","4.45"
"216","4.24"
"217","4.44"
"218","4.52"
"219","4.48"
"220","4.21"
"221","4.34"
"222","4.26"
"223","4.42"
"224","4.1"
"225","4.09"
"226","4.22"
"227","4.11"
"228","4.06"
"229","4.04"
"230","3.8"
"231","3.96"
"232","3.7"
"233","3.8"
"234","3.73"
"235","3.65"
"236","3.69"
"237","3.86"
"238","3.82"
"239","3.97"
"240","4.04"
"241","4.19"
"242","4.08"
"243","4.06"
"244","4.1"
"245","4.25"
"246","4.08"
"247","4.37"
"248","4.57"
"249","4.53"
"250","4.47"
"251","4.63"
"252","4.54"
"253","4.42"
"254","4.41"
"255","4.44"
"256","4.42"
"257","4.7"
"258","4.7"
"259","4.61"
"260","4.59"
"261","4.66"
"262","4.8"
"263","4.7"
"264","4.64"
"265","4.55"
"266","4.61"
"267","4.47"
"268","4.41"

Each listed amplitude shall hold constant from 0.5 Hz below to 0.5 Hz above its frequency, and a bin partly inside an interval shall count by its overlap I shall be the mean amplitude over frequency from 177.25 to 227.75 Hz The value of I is 4.57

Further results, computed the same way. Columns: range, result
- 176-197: 4.62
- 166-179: 4.76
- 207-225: 4.44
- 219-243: 4.02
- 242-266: 4.48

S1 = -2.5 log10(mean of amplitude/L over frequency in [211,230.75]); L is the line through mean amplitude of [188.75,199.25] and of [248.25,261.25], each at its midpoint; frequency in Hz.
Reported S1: 0.08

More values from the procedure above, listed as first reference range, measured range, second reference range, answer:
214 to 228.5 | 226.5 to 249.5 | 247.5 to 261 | 0.10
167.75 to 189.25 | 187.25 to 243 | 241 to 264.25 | 0.04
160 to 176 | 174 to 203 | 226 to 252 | -0.03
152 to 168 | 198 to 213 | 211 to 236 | -0.10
